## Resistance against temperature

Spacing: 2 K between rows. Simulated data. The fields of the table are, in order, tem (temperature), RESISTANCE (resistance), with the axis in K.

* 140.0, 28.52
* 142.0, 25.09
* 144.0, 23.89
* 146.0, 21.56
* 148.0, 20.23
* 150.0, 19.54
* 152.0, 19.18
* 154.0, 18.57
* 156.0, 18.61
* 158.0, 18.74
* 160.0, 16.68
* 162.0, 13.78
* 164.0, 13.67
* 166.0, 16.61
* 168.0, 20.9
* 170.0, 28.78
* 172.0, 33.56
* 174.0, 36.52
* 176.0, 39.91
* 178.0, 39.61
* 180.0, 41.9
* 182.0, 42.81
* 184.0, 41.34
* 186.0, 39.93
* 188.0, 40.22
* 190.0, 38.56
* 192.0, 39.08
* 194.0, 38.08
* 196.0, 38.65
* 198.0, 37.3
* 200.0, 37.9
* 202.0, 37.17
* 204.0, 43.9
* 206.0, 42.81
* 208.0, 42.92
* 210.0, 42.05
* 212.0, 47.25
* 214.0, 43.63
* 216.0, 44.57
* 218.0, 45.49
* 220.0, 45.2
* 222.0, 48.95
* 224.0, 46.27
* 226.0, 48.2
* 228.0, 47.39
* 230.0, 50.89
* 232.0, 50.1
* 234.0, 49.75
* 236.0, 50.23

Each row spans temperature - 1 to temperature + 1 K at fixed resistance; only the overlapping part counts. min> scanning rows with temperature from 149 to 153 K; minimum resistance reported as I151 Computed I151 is 19.18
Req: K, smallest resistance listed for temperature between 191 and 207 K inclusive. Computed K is 37.17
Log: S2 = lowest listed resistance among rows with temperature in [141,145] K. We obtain 23.89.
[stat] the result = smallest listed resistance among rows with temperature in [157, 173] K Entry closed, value 13.67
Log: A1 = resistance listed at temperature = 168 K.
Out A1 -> 20.9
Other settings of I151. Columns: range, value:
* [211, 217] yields 43.63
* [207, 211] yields 42.05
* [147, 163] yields 13.78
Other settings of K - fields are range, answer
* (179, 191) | 38.56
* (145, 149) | 20.23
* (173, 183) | 36.52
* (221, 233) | 46.27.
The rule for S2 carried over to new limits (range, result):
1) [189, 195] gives 38.08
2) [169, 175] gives 28.78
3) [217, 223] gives 45.2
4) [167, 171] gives 20.9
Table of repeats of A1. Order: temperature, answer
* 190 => 38.56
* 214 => 43.63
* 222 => 48.95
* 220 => 45.2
